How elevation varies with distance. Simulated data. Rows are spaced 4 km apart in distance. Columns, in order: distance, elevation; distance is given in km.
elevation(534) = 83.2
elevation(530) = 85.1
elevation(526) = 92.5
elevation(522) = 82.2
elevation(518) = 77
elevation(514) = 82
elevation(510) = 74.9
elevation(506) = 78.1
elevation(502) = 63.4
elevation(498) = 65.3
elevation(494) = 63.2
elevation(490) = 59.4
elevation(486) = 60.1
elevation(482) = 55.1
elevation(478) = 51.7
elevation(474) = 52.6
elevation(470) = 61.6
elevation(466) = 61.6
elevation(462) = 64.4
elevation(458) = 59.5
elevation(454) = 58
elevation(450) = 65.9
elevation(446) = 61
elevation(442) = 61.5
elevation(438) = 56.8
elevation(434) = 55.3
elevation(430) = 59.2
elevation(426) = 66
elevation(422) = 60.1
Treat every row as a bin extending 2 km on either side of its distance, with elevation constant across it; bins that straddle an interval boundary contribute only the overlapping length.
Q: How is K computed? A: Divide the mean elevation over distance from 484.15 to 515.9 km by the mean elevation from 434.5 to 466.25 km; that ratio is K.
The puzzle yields 1.1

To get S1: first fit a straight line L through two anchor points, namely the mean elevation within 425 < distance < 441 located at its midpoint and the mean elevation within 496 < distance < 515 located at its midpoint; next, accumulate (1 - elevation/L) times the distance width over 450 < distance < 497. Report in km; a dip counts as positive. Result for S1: 5.0 km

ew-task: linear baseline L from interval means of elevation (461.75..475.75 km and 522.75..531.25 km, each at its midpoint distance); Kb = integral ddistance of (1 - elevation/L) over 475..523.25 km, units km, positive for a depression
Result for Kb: 4.97 km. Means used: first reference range 59.6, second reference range 88.2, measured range 67.2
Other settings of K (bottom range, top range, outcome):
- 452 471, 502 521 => 1.26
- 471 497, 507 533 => 1.43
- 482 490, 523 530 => 1.52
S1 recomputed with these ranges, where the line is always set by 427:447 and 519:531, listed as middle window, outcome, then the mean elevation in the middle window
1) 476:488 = 2.83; 55.6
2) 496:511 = 1.76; 70.1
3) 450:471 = 1.49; 61.5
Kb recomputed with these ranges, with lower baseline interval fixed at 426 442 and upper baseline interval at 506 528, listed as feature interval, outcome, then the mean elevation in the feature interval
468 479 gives 2.19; 55.6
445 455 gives 0.16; 62.1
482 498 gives 2.88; 60.7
